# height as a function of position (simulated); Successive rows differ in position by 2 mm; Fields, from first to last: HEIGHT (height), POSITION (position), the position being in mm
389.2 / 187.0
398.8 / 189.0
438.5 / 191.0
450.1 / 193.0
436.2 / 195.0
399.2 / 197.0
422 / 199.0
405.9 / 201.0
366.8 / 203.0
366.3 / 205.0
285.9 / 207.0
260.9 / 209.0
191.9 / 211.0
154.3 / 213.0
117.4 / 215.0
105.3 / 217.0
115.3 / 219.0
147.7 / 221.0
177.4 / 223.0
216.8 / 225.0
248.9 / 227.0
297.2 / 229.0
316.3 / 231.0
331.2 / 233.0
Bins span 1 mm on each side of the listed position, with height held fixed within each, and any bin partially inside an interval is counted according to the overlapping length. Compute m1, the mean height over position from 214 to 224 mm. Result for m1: 133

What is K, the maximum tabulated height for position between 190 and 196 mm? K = 450.1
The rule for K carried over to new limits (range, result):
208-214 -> 260.9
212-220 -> 154.3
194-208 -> 436.2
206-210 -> 285.9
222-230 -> 297.2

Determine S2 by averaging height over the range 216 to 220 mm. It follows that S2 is 110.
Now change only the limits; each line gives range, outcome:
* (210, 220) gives 137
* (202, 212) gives 294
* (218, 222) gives 132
